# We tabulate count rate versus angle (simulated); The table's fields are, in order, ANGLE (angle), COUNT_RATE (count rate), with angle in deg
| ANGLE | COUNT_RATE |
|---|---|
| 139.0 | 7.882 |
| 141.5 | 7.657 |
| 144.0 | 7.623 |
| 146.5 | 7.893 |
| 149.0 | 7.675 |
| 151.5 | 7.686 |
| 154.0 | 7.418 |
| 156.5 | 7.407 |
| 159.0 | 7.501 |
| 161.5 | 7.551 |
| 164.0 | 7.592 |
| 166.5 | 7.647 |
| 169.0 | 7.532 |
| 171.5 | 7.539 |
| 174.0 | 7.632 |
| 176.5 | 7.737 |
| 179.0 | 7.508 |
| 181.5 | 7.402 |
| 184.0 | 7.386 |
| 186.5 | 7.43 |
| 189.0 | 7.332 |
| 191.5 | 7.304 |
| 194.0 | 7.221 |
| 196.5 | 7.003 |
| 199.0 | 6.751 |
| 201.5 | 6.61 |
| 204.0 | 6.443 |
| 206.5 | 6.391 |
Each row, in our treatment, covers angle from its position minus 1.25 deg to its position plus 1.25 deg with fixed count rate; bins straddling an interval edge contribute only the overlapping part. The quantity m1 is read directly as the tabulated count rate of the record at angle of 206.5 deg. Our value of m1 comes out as 6.391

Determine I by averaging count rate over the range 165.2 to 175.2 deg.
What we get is 7.59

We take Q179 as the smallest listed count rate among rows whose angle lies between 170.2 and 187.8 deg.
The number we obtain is 7.386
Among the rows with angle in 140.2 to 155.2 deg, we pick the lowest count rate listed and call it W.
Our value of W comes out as 7.418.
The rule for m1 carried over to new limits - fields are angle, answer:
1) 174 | 7.632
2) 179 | 7.508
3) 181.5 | 7.402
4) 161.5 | 7.551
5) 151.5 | 7.686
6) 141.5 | 7.657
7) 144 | 7.623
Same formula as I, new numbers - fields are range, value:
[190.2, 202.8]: 6.98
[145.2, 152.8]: 7.75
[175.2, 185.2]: 7.51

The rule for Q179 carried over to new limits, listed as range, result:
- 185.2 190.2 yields 7.332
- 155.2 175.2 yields 7.407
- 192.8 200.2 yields 6.751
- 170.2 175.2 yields 7.539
